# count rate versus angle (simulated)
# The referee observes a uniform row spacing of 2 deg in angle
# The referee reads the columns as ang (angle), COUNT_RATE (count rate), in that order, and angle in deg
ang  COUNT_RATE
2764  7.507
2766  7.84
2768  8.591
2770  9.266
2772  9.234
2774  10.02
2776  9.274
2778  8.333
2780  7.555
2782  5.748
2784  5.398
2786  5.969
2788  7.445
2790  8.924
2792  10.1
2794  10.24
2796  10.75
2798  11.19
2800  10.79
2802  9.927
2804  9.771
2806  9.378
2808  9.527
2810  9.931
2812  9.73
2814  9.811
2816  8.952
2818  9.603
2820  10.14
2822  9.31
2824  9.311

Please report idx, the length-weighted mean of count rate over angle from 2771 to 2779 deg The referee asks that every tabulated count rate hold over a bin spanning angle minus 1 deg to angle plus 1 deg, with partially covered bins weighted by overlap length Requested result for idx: 9.22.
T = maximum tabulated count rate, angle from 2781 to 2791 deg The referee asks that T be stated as 8.924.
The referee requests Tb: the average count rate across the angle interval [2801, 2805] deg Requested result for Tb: 9.85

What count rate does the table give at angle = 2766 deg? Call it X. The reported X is 7.84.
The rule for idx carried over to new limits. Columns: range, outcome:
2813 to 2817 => 9.38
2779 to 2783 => 6.65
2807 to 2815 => 9.75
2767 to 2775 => 9.28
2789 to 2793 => 9.51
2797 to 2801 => 11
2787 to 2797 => 9.49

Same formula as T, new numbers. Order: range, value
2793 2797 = 10.75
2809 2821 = 10.14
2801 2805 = 9.927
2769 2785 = 10.02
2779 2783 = 7.555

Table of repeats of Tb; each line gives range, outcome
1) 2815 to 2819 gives 9.28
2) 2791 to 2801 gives 10.6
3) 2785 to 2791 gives 7.45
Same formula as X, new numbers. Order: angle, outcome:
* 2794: 10.24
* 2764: 7.507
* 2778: 8.333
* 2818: 9.603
